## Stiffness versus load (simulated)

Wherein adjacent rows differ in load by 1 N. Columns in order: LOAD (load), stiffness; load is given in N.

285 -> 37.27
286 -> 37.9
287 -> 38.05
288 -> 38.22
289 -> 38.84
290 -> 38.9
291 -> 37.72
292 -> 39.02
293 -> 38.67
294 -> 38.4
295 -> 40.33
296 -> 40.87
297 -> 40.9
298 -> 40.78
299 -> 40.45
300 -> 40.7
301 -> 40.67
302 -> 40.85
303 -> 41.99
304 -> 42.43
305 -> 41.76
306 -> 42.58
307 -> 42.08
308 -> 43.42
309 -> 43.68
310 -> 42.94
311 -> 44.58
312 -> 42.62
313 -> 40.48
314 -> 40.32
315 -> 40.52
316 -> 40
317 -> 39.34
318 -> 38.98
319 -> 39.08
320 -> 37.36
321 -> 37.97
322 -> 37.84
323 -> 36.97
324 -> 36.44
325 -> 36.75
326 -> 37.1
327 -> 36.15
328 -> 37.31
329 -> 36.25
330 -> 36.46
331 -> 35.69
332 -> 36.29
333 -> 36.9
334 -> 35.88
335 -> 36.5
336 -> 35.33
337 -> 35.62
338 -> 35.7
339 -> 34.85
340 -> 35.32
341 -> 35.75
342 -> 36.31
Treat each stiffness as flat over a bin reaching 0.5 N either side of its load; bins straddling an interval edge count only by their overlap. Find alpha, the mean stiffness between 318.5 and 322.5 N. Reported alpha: 38.1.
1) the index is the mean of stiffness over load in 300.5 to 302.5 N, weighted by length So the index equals 40.8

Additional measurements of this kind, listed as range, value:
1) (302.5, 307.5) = 42.2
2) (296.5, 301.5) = 40.7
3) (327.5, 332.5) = 36.4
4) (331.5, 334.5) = 36.4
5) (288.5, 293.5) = 38.6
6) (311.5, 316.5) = 40.8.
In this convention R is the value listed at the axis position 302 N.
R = 40.85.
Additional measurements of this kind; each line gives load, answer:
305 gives 41.76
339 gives 34.85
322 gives 37.84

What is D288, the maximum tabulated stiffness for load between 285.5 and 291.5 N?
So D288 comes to 38.9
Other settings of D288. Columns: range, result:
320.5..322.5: 37.97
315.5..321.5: 40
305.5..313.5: 44.58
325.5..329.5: 37.31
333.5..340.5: 36.5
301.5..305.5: 42.43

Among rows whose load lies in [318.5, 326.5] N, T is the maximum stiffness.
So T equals 39.08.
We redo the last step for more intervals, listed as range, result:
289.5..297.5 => 40.9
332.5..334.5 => 36.9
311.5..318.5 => 42.62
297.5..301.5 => 40.78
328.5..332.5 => 36.46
